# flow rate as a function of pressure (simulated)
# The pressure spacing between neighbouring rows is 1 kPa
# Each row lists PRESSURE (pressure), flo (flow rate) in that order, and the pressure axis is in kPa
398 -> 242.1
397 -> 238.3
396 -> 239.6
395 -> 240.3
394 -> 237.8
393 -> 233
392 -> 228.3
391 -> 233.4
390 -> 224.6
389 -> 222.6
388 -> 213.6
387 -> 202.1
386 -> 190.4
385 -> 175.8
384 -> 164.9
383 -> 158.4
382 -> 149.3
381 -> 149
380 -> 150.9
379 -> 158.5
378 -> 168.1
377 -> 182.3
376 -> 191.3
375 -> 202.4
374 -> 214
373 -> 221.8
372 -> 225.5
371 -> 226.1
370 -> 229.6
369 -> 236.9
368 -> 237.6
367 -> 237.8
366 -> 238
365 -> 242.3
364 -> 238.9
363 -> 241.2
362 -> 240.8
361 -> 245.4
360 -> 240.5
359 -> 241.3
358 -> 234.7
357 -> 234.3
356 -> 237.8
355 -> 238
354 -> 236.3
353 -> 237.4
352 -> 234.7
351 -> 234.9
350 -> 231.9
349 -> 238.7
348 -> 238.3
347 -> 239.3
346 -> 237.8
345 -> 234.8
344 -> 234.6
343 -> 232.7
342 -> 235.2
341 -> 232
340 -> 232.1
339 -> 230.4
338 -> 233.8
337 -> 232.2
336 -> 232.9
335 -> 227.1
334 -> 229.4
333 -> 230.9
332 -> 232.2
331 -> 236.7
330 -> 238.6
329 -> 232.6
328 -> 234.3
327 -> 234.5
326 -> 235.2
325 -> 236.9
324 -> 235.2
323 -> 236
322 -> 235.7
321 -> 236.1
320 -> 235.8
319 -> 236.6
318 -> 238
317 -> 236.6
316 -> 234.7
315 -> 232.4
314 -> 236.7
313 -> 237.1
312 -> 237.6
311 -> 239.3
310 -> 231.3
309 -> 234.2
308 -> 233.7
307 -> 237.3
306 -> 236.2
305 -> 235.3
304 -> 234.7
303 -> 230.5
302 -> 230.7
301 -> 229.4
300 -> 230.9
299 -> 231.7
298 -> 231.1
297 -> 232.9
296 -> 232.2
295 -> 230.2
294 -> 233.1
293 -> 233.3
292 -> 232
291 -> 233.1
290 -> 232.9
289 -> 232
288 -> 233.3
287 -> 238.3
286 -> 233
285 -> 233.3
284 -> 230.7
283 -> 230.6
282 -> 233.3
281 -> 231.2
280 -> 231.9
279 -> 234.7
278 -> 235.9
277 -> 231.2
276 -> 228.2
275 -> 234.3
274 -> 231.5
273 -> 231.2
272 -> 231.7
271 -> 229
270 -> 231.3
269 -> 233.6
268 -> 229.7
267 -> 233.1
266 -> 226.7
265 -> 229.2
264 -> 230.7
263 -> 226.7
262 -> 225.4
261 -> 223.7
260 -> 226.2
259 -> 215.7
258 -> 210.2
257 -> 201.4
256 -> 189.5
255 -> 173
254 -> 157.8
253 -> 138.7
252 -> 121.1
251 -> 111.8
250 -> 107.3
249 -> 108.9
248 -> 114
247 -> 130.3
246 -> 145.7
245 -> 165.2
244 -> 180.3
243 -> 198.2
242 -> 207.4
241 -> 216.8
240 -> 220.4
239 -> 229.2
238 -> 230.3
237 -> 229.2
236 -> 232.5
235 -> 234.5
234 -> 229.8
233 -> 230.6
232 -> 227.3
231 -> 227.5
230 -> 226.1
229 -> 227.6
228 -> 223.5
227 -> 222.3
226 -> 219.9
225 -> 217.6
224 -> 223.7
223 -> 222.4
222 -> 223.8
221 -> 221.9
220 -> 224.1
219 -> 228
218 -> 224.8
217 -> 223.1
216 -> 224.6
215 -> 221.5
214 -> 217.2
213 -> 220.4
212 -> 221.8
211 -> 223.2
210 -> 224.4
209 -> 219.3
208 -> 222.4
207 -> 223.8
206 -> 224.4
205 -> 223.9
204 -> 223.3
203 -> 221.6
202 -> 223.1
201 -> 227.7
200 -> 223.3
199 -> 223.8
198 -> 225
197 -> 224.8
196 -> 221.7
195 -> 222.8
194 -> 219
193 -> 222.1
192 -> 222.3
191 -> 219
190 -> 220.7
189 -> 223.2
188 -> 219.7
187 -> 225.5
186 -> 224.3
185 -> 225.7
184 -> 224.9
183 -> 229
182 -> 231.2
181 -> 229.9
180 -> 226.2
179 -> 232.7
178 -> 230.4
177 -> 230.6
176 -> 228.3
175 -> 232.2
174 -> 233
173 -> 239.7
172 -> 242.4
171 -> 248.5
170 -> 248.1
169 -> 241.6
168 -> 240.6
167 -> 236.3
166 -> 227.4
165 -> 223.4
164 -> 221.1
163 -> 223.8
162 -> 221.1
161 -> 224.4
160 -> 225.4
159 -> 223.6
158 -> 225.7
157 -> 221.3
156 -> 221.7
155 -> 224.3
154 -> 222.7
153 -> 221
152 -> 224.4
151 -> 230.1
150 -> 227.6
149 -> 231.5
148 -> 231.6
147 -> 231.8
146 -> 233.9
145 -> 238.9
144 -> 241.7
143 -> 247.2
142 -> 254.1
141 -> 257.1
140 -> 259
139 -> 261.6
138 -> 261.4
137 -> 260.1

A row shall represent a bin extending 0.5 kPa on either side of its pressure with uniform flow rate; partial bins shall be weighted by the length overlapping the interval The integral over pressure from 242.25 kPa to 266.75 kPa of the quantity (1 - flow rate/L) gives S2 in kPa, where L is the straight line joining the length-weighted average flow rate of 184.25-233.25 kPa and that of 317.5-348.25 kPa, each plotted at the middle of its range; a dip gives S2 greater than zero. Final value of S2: 5.3 kPa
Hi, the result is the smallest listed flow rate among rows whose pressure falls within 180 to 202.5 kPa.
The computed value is 219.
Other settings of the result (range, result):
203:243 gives 198.2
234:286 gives 107.3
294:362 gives 227.1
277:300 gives 230.2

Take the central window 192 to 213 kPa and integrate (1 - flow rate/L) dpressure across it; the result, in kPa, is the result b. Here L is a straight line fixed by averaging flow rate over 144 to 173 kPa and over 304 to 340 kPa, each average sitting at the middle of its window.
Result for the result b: 0.8 kPa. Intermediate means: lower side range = 230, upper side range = 235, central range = 223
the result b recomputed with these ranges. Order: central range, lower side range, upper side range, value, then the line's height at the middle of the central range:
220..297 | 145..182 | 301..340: 6.5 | 233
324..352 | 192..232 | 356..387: -2.9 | 212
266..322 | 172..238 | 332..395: -2.6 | 223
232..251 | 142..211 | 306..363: 3.5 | 231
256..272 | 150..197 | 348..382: 0.0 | 224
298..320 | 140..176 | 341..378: -0.3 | 231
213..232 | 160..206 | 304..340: 0.5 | 230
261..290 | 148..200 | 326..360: 0.1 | 232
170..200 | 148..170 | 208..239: -0.2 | 226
